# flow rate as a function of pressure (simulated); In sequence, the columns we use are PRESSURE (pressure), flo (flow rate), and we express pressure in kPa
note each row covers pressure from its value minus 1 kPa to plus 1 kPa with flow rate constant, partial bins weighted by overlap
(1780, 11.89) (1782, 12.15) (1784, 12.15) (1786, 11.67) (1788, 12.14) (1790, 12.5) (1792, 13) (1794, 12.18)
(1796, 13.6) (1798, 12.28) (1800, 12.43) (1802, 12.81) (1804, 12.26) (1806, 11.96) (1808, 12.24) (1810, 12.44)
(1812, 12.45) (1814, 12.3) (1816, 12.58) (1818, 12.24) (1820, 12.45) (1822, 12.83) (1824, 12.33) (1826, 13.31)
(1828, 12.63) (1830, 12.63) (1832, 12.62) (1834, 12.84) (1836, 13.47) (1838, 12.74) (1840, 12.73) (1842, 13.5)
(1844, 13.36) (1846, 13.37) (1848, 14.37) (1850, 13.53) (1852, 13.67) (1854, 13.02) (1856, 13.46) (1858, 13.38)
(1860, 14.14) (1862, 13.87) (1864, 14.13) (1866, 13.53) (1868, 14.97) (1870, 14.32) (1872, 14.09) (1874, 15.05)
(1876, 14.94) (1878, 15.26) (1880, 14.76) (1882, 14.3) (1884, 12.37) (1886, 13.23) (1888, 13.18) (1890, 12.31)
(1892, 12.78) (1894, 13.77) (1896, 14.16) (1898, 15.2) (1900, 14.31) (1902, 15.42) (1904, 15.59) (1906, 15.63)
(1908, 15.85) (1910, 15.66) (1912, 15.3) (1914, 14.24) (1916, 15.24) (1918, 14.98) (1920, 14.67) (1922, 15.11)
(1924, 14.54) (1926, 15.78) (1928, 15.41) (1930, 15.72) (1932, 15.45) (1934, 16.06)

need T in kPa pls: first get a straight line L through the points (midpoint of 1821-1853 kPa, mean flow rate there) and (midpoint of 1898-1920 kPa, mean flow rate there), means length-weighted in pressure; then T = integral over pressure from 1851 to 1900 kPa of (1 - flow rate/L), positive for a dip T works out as 1.03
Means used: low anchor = 13.1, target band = 13.9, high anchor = 15.2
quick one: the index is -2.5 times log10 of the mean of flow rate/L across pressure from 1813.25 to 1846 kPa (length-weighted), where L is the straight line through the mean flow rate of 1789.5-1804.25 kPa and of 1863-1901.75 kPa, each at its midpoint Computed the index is 0.03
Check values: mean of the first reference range 12.7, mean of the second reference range 14.1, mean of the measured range 12.8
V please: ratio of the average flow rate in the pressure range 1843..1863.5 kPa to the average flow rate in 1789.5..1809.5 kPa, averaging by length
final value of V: 1.09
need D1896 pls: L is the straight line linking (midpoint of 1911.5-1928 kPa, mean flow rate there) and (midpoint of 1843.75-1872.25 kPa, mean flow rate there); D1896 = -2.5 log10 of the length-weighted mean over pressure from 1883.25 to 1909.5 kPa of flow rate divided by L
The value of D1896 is 0.03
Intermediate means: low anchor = 13.8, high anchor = 15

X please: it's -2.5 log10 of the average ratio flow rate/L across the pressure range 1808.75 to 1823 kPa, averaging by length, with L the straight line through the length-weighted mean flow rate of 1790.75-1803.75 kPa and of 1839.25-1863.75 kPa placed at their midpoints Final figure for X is 0.04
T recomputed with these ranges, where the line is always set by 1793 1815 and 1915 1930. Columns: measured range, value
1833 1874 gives -0.2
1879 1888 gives 0.4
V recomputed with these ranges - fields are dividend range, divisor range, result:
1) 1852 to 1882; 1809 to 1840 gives 1.12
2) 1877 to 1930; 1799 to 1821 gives 1.18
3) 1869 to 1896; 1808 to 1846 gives 1.09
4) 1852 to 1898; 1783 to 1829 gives 1.11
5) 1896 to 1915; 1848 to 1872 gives 1.10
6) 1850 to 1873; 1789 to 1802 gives 1.09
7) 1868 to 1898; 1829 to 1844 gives 1.08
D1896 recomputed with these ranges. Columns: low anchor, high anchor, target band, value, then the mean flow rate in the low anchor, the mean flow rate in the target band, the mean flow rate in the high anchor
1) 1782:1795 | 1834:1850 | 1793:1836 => 0.02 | 12.3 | 12.6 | 13.3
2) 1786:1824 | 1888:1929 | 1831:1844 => 0.01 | 12.5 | 13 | 14.8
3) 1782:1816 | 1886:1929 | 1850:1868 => 0.00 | 12.4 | 13.7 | 14.7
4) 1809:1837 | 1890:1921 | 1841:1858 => -0.02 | 12.7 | 13.5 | 14.8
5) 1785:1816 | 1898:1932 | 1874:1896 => 0.05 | 12.4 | 13.8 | 15.2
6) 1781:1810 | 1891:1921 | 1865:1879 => -0.04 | 12.4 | 14.6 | 14.9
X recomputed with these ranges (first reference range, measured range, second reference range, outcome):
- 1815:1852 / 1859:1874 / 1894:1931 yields -0.03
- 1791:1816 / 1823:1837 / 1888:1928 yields 0.02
